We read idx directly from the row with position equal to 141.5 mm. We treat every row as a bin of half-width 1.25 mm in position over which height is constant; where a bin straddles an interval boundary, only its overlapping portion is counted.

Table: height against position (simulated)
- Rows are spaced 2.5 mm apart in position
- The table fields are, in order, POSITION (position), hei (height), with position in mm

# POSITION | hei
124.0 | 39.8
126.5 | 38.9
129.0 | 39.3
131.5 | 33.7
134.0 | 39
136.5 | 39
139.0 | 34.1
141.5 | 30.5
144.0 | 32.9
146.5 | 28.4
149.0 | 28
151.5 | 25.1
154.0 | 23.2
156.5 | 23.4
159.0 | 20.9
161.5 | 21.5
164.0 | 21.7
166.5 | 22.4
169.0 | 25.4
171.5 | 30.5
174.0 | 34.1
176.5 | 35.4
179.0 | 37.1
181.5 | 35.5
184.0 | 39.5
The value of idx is 30.5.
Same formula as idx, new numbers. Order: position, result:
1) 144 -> 32.9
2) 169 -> 25.4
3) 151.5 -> 25.1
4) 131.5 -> 33.7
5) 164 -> 21.7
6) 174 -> 34.1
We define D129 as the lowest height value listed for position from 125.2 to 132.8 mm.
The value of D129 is 33.7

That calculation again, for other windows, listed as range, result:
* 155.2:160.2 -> 20.9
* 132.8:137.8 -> 39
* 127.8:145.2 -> 30.5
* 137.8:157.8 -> 23.2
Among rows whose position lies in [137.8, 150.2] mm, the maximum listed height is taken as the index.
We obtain 34.1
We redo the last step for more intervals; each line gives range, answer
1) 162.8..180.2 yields 37.1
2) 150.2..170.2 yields 25.4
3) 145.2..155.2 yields 28.4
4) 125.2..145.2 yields 39.3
